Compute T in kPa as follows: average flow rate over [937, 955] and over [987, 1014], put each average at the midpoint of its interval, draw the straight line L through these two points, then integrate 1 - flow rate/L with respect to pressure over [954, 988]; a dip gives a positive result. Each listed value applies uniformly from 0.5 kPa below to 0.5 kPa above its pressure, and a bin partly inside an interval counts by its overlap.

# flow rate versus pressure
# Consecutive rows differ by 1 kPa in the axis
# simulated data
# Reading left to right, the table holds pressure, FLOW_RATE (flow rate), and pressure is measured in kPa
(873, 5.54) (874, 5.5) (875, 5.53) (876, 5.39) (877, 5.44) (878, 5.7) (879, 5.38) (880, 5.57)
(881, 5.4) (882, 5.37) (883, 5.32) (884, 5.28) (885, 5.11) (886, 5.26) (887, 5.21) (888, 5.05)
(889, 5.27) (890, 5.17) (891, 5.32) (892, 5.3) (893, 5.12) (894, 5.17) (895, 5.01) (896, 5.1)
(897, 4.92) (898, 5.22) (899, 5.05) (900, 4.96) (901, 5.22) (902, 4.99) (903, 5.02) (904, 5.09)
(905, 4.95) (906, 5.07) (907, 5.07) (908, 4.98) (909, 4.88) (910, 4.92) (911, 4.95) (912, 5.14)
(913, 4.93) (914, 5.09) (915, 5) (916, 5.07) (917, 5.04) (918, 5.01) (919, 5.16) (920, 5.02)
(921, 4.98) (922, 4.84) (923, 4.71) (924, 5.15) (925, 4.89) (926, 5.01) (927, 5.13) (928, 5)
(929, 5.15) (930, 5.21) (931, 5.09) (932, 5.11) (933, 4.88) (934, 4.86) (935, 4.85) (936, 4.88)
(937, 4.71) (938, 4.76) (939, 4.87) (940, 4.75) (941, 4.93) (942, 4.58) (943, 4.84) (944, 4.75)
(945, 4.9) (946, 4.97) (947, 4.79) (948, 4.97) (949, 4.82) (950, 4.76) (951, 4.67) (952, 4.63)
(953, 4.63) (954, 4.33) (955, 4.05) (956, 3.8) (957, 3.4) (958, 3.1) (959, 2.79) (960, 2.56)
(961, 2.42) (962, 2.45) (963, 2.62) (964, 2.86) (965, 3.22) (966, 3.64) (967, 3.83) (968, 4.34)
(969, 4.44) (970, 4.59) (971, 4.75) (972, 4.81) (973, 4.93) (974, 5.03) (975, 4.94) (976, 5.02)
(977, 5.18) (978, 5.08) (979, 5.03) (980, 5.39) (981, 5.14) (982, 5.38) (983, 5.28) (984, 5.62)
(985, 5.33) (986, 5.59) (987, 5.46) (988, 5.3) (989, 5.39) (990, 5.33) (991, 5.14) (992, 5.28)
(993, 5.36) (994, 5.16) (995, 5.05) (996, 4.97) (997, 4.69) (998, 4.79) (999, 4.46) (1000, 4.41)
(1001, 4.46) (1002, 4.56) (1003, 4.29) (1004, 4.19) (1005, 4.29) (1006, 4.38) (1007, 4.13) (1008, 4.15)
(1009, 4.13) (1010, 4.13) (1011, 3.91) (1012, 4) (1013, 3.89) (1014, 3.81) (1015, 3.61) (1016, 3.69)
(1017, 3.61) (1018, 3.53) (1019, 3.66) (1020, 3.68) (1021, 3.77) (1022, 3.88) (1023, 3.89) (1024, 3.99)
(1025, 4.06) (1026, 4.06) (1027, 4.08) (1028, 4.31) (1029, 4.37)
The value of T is 2.6 kPa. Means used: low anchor 4.74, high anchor 4.61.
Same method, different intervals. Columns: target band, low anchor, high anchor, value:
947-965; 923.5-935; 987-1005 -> 4.6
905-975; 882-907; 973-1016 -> 5.8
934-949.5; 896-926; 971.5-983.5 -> 0.7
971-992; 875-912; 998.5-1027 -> -4.3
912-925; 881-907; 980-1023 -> 0.0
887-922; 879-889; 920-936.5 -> 0.6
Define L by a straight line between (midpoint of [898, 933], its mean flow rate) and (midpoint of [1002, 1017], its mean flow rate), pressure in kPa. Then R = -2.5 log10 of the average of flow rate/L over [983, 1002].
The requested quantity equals -0.20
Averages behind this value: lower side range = 5.03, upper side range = 4.05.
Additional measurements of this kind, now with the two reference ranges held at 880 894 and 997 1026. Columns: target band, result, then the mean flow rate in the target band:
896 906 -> 0.01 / 5.05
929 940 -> -0.03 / 4.92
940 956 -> 0.00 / 4.68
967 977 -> -0.07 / 4.74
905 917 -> 0.00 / 5.01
